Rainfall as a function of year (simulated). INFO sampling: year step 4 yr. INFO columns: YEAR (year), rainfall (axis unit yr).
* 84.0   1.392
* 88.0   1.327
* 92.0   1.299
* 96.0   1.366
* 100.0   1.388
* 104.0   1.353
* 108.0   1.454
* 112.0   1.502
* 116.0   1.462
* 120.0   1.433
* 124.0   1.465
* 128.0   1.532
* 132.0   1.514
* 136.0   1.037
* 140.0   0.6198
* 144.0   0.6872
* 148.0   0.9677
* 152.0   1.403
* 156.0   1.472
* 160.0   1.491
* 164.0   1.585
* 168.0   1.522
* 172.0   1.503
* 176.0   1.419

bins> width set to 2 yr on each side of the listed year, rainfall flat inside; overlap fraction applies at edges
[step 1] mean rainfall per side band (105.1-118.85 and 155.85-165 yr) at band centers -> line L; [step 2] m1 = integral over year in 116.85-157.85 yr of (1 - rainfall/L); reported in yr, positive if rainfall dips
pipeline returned 7.4 yr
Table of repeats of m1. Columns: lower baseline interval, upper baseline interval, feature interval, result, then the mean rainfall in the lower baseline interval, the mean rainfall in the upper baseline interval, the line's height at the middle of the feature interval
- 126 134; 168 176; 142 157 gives 3.94 yr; 1.52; 1.49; 1.51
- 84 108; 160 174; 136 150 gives 6.41 yr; 1.36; 1.53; 1.47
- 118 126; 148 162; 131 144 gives 4.18 yr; 1.45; 1.39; 1.42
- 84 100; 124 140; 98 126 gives -2.64 yr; 1.35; 1.28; 1.31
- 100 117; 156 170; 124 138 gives 0.90 yr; 1.44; 1.52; 1.47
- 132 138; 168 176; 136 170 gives 3.65 yr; 1.2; 1.49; 1.34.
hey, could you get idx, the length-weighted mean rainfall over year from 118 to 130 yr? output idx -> 1.48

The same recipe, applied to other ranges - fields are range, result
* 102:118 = 1.44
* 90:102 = 1.35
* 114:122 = 1.45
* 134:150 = 0.828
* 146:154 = 1.19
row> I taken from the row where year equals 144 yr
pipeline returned 0.6872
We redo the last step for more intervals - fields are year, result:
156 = 1.472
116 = 1.462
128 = 1.532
